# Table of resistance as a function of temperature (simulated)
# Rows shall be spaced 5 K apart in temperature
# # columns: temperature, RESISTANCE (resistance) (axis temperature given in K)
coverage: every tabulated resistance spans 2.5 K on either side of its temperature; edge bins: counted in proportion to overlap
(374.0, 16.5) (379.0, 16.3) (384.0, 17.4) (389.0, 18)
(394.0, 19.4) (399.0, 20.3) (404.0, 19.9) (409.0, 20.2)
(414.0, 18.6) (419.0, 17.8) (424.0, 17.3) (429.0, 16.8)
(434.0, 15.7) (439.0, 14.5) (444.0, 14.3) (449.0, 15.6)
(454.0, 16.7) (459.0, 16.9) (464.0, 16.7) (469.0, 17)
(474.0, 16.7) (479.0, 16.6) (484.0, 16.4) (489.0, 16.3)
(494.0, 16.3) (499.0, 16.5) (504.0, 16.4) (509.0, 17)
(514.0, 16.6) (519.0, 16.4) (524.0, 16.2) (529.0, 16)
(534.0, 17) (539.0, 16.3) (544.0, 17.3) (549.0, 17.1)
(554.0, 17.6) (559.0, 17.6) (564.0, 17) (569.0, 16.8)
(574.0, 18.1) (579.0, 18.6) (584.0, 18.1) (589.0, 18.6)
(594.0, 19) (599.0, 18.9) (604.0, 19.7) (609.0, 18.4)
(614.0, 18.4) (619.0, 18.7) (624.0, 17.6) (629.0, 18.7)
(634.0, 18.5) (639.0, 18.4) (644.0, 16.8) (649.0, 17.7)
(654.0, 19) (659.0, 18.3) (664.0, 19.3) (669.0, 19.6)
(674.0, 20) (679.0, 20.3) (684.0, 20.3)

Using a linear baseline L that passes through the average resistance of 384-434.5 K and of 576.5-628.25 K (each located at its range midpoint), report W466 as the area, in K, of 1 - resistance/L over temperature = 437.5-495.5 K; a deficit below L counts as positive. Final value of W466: 7.2 K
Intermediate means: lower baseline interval 18.5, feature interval 16.2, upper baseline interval 18.6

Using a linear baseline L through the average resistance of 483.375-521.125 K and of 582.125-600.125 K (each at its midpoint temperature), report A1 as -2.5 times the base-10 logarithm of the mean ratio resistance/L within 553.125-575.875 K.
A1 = 0.04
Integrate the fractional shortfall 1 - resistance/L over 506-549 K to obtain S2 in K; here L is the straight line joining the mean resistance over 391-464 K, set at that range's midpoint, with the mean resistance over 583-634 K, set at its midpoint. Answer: 3.45 K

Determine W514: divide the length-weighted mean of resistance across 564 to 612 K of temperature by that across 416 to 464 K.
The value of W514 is 1.1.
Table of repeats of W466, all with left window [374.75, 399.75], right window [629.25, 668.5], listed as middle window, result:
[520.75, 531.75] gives 1.25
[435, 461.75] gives 3.67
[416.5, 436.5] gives 1.29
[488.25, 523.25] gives 3.24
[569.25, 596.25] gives -0.07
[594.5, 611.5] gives -0.64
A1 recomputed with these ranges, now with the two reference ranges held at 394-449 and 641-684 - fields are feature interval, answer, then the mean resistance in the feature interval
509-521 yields 0.09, 16.6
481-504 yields 0.10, 16.4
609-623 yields 0.02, 18.4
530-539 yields 0.10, 16.6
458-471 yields 0.06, 16.9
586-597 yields -0.01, 18.8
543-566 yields 0.06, 17.3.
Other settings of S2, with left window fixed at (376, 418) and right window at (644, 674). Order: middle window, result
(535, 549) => 1.37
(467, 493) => 2.96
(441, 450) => 1.87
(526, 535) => 1.11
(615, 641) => 0.46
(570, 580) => 0.34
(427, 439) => 1.82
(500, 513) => 1.42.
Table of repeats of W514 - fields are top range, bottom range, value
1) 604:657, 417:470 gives 1.12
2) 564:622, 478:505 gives 1.12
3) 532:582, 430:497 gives 1.07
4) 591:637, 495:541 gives 1.13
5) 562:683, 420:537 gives 1.13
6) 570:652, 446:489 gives 1.11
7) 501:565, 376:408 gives 0.90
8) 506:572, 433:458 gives 1.09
